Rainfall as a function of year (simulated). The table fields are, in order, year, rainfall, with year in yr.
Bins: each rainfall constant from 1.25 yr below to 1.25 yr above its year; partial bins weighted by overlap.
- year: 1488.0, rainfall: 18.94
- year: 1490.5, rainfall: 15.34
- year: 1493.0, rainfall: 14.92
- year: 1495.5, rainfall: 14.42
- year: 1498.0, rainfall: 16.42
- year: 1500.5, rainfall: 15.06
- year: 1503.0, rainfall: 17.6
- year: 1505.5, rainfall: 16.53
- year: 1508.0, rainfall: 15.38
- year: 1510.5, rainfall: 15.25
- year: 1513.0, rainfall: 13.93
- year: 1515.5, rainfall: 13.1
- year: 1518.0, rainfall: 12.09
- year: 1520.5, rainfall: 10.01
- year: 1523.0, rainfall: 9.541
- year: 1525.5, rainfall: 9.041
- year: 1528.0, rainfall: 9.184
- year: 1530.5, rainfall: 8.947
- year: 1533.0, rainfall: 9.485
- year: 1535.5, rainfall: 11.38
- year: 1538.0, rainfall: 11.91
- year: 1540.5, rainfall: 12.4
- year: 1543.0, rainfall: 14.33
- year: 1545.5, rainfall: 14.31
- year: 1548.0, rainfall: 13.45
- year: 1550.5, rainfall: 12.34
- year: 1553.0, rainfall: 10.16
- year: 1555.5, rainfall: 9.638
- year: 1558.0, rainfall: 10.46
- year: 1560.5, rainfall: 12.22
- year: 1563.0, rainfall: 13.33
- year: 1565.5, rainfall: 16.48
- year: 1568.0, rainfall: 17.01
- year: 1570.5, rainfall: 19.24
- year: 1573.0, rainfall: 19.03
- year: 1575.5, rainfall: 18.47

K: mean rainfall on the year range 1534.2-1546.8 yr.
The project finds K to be 12.9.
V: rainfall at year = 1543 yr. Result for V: 14.33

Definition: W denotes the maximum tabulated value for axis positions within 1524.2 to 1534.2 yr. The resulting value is 9.485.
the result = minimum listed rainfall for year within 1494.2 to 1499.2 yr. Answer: 14.42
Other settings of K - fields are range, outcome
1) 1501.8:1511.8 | 16.2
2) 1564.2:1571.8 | 17.6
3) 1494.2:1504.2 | 15.9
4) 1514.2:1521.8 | 11.7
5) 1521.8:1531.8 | 9.18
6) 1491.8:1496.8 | 14.7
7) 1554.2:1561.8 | 10.8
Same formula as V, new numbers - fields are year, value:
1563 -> 13.33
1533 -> 9.485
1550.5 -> 12.34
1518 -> 12.09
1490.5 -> 15.34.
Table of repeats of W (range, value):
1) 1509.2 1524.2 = 15.25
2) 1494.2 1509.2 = 17.6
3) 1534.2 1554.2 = 14.33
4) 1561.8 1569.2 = 17.01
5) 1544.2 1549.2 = 14.31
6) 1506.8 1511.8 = 15.38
